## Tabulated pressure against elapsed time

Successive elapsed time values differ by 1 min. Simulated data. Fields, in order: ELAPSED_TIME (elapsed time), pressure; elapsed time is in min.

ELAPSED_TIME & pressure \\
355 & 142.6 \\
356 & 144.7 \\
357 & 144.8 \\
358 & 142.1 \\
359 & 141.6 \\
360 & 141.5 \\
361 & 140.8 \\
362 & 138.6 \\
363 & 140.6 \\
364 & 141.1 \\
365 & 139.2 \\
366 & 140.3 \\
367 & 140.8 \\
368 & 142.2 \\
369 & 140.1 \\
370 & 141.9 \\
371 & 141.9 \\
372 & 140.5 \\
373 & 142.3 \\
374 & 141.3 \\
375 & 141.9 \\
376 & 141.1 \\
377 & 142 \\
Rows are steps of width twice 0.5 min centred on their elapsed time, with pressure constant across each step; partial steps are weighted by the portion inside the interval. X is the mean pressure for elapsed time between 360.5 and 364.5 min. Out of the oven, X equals 140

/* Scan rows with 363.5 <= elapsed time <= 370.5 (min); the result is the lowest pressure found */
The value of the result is 139.2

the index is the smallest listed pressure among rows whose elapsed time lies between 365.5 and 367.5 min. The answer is 140.3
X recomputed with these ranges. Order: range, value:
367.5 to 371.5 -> 142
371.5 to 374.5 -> 141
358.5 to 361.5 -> 141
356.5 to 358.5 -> 143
